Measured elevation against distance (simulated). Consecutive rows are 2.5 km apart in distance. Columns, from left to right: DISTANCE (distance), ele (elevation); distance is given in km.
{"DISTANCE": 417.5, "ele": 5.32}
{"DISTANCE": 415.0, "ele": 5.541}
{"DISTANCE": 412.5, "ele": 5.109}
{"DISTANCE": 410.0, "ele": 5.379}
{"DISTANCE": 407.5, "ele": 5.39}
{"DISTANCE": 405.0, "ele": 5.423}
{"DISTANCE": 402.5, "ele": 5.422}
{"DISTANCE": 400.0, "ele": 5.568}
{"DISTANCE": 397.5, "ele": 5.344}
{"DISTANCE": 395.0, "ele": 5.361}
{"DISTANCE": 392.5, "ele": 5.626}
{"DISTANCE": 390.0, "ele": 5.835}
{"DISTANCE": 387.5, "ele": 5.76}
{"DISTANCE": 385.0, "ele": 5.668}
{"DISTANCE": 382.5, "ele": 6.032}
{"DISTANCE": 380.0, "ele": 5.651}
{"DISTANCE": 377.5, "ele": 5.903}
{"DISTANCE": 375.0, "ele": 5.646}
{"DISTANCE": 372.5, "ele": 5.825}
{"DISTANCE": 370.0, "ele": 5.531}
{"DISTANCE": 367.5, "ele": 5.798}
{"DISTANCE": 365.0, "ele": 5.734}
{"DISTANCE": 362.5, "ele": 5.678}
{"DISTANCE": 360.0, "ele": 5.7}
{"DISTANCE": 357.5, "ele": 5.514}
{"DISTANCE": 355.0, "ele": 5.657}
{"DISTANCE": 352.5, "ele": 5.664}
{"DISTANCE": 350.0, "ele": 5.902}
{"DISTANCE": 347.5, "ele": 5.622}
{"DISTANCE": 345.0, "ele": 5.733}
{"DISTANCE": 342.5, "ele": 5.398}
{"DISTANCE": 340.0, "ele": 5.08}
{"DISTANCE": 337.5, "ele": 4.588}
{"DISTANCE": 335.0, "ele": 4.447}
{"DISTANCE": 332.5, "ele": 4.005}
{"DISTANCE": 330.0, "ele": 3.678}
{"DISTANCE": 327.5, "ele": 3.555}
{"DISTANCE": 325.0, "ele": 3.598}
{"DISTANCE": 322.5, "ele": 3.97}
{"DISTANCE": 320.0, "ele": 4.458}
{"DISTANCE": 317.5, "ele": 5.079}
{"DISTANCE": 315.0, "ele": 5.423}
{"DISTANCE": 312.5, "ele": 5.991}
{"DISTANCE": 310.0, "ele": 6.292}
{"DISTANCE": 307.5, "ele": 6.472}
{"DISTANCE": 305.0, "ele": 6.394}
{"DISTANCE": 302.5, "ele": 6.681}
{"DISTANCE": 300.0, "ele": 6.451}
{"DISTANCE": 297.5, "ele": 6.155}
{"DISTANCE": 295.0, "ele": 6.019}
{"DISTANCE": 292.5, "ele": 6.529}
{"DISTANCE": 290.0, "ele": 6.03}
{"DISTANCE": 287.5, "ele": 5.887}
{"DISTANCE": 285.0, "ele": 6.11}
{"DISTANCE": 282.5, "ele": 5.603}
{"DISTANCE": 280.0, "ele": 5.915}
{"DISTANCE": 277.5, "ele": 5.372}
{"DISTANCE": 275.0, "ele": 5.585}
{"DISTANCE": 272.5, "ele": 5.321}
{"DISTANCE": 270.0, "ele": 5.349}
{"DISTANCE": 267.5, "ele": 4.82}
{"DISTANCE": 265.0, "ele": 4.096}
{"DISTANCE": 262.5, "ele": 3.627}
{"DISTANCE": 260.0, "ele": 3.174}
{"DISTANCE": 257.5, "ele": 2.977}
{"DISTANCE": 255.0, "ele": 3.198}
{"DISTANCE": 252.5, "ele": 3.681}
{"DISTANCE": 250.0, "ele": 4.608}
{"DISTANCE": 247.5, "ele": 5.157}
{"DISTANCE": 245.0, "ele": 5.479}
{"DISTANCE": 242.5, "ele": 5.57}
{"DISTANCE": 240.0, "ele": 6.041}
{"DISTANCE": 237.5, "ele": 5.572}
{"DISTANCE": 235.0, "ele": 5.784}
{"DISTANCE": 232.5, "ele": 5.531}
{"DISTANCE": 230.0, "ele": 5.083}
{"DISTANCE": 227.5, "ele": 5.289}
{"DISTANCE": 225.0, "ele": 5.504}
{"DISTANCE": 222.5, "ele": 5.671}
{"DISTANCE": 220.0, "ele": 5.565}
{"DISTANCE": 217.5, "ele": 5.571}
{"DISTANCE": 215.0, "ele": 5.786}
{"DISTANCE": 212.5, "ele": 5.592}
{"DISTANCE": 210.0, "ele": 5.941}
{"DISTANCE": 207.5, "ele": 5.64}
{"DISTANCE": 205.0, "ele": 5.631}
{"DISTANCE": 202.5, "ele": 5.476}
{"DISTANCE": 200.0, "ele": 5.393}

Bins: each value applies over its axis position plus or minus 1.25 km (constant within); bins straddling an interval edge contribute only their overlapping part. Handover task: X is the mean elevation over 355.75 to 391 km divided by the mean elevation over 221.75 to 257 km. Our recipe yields 1.1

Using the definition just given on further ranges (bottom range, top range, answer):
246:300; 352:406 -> 1.12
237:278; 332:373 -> 1.16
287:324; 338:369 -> 0.96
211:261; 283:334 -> 1.08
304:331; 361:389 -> 1.15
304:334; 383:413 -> 1.13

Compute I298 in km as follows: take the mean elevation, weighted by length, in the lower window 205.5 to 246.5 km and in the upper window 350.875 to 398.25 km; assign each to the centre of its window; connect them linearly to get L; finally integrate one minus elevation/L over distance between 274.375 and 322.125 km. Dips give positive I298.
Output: -2.1 km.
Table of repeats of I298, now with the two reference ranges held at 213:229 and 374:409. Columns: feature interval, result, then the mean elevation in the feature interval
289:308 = -2.6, 6.34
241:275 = 6.9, 4.45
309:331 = 3.6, 4.66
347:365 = -0.3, 5.68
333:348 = 1.4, 5.06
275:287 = -0.4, 5.74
